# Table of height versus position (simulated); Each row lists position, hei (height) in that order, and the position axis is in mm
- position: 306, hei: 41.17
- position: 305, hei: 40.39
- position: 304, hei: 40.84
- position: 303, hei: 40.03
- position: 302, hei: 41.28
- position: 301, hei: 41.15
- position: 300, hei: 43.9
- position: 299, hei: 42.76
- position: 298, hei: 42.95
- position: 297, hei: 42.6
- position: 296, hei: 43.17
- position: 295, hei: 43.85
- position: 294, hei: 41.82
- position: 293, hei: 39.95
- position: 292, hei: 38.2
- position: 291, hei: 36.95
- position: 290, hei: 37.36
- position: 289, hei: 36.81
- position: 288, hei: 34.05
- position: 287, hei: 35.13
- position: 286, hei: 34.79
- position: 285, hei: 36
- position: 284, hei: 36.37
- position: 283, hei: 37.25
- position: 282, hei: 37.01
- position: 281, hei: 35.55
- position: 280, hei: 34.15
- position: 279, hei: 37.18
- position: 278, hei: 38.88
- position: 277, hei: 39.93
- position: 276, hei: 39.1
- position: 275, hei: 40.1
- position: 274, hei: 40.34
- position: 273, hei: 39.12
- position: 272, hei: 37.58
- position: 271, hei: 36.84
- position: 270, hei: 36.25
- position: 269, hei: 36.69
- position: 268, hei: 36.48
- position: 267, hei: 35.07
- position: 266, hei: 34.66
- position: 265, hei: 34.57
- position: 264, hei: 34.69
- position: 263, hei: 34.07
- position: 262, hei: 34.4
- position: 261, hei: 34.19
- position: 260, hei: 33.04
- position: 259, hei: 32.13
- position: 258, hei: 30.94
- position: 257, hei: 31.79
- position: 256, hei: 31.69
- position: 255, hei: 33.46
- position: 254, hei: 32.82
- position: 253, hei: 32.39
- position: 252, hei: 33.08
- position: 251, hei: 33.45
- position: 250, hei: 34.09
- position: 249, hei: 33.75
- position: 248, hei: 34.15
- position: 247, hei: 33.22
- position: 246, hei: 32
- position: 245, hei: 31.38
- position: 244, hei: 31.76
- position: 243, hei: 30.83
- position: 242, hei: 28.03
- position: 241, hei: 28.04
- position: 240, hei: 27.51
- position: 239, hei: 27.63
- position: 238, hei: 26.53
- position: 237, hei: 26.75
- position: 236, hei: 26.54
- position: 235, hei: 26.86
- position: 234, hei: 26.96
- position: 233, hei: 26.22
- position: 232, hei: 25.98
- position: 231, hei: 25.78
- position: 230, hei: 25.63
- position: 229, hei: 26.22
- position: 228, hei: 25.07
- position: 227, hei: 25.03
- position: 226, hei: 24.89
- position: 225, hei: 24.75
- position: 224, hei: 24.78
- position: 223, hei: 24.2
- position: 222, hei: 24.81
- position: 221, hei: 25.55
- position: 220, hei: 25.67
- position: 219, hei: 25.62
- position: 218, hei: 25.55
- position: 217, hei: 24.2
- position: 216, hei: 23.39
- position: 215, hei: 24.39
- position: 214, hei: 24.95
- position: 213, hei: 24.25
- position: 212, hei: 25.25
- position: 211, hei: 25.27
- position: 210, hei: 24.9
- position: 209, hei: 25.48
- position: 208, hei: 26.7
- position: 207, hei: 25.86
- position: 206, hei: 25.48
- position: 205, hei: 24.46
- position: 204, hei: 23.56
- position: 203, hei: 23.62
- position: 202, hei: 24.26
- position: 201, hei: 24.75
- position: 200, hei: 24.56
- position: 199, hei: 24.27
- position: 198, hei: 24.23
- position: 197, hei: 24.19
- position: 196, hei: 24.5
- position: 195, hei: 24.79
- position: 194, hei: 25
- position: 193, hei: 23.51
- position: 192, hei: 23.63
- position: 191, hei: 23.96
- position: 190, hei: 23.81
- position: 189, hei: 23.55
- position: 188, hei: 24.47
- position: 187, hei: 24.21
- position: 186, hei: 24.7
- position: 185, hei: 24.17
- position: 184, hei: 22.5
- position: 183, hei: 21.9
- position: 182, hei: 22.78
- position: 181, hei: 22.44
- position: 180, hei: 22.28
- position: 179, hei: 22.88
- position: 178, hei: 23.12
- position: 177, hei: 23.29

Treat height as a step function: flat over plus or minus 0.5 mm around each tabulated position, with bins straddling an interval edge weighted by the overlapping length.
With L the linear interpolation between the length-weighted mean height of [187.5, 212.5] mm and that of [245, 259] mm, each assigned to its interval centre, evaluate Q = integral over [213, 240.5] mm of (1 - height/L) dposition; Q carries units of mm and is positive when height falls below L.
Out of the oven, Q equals 3.0 mm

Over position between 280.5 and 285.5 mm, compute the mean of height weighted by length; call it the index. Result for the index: 36.4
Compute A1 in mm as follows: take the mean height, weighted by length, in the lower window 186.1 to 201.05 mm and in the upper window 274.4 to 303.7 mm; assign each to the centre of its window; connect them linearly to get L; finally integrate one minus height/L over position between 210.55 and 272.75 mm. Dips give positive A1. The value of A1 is 4.2 mm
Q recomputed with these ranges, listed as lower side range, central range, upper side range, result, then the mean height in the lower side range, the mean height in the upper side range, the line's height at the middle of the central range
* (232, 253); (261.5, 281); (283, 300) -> -0.86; 29.9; 39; 35.3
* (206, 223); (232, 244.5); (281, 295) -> 0.56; 25.1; 37.2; 29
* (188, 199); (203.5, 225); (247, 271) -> 1.76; 24.1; 33.9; 27.2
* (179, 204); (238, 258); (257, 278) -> 0.84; 23.8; 36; 32.9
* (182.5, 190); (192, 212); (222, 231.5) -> -0.38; 23.7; 25.1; 24.2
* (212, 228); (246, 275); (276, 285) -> -1.30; 24.8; 37.1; 33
